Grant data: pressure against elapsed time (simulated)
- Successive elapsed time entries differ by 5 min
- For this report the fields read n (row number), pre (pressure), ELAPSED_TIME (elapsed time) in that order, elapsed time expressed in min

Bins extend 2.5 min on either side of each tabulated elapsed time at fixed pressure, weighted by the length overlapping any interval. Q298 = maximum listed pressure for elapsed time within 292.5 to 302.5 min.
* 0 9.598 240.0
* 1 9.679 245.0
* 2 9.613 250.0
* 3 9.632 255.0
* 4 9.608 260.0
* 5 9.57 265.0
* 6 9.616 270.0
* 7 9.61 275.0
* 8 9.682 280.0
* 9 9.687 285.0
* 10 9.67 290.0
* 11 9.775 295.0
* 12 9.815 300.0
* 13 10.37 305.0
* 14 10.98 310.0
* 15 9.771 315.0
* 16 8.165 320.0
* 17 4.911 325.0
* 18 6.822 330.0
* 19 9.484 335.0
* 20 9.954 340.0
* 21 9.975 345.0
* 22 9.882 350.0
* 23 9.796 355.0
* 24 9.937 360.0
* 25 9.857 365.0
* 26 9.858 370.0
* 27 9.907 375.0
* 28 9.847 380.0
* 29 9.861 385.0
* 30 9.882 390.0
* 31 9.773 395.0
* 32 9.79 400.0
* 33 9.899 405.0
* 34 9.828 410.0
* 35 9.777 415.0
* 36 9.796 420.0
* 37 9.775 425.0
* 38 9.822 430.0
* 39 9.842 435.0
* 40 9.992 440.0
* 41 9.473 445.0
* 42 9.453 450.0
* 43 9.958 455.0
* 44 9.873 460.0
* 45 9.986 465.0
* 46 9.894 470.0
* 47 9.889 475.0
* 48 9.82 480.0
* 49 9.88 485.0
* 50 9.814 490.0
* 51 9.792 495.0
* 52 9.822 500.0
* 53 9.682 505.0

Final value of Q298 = 9.815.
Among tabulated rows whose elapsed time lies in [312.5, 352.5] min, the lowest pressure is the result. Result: 4.911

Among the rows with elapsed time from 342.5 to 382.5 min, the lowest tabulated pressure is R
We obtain 9.796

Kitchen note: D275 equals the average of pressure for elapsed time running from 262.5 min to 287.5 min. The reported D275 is 9.63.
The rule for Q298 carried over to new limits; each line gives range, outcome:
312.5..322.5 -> 9.771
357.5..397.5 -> 9.937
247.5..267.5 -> 9.632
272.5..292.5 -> 9.687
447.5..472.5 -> 9.986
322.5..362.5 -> 9.975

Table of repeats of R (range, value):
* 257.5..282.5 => 9.57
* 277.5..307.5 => 9.67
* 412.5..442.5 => 9.775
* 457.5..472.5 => 9.873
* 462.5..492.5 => 9.814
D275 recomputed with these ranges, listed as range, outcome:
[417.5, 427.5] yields 9.79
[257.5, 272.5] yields 9.6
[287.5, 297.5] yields 9.72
